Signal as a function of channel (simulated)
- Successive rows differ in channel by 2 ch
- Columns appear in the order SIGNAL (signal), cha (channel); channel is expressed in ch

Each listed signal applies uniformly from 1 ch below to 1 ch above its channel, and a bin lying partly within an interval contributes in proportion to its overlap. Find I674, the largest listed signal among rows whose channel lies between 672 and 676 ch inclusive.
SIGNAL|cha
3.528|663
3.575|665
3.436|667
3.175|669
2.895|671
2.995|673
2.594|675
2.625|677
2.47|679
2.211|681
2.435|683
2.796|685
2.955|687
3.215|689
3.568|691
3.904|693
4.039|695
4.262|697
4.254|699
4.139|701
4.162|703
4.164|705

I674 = 2.995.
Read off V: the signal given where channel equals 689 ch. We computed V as 3.215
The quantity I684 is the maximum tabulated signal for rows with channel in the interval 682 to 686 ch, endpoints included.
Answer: 2.796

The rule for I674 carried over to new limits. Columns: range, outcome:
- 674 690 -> 3.215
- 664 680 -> 3.575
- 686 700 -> 4.262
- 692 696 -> 4.039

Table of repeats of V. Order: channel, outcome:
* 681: 2.211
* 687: 2.955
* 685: 2.796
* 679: 2.47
